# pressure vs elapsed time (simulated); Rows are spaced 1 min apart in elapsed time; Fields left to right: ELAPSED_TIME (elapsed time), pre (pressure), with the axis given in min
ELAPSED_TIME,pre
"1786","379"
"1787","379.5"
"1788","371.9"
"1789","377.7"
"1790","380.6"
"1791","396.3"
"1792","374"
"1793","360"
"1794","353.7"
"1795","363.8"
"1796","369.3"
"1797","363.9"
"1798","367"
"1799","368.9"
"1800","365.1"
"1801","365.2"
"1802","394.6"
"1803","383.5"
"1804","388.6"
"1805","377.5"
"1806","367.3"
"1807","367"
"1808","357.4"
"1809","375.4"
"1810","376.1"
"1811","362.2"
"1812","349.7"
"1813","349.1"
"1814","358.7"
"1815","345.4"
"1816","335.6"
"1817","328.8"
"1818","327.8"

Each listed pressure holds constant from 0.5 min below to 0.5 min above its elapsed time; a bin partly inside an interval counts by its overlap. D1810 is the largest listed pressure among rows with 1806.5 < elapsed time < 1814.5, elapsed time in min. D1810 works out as 376.1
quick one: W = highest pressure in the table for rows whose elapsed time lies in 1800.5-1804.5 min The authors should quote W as 394.6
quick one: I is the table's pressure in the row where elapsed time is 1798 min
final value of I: 367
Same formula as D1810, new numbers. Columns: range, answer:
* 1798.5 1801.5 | 368.9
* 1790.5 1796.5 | 396.3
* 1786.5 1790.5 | 380.6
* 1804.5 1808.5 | 377.5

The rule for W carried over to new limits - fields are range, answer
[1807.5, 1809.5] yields 375.4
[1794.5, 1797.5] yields 369.3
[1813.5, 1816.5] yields 358.7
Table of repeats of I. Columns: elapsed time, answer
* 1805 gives 377.5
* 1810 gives 376.1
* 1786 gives 379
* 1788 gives 371.9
